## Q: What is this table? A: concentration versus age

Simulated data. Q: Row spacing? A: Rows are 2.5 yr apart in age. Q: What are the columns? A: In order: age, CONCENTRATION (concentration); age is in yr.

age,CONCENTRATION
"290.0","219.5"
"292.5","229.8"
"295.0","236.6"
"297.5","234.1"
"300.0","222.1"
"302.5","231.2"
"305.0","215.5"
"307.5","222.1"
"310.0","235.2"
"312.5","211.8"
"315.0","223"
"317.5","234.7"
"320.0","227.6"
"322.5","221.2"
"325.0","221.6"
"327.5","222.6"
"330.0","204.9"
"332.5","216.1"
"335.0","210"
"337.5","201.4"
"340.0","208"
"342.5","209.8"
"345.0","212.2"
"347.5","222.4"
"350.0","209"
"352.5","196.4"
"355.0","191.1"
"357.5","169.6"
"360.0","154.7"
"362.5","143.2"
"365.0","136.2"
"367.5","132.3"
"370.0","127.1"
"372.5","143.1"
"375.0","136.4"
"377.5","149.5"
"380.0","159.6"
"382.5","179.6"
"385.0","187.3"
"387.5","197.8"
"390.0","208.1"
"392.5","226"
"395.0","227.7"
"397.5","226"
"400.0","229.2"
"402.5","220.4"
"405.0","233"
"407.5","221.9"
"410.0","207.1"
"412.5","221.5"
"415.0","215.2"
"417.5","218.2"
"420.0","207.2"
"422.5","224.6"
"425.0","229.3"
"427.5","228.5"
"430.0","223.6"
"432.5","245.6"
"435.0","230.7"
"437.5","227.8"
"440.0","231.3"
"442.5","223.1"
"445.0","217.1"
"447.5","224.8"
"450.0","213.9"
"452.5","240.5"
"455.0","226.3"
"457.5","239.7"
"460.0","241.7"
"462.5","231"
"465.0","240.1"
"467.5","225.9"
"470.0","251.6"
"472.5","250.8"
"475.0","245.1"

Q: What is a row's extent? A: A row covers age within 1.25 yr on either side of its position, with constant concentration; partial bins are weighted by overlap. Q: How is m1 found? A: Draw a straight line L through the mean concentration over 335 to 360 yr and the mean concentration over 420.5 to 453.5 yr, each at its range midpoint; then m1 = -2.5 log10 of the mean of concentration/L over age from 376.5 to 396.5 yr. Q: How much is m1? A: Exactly 0.10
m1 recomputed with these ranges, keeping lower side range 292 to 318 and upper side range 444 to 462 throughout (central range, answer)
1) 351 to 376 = 0.43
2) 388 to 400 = 0.03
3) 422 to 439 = -0.01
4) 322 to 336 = 0.05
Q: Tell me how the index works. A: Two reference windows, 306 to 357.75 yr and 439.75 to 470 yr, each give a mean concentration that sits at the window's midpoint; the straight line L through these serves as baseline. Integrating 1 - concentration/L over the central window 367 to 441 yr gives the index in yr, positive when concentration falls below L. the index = 6.42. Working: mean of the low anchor 214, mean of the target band 204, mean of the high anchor 230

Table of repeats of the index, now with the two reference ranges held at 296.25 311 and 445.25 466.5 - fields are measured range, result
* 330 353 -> 1.83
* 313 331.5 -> 0.44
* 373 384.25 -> 3.55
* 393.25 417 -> 0.77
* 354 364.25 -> 2.95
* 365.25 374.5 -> 3.81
